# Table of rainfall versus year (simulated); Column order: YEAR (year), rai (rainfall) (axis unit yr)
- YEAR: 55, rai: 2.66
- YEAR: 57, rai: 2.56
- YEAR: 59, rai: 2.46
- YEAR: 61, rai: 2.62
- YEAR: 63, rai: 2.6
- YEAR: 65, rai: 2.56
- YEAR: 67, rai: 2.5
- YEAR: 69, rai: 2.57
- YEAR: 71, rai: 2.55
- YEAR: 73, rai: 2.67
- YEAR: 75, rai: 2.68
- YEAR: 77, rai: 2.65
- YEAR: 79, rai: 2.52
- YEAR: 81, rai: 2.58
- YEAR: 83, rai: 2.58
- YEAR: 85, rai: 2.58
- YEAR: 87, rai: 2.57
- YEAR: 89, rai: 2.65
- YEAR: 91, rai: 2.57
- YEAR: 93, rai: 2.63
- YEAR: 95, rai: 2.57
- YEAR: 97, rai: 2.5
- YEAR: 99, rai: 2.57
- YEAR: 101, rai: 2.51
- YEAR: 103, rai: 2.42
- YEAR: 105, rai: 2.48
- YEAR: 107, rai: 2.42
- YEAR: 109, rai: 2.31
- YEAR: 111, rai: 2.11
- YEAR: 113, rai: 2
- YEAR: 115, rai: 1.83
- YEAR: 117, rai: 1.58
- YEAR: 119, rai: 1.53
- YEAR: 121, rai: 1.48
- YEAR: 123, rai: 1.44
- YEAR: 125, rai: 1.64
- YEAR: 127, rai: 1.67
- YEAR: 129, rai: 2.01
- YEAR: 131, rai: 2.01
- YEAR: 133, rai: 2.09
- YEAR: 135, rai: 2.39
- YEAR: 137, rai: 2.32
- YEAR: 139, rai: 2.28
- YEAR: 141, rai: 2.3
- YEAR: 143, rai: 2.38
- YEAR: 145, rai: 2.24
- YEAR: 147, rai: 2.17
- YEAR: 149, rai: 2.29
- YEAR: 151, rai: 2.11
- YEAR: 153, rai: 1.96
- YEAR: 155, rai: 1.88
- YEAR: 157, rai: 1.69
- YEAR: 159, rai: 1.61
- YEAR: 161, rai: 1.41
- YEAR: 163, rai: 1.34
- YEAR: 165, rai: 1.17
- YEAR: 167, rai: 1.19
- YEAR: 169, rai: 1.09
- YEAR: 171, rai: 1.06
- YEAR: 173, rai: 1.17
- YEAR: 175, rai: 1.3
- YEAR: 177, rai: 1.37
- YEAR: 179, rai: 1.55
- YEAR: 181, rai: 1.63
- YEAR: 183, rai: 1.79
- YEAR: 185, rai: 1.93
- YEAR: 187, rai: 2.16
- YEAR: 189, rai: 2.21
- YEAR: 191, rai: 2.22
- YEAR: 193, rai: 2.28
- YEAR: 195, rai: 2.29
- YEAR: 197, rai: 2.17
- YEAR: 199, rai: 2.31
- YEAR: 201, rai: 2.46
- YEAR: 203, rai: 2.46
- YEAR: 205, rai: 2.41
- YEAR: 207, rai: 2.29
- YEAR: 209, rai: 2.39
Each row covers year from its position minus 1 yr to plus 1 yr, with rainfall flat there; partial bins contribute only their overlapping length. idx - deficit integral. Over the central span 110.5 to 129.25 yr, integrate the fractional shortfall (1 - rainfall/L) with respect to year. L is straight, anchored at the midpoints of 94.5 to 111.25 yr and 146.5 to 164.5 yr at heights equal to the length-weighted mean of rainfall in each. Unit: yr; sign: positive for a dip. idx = 4.4 yr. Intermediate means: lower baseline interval 2.44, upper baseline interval 1.8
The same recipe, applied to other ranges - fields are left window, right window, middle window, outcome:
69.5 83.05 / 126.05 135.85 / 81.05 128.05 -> 2.34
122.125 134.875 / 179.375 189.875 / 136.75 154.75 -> -3.24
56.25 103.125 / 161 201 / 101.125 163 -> 3.59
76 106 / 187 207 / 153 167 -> 5.08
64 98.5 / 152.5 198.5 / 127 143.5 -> -1.00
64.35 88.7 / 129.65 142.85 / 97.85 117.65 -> 1.40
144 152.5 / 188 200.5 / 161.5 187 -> 9.32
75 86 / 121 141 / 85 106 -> -1.23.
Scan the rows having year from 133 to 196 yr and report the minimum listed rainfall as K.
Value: 1.06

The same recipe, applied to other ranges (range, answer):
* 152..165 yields 1.17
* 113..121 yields 1.48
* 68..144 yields 1.44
